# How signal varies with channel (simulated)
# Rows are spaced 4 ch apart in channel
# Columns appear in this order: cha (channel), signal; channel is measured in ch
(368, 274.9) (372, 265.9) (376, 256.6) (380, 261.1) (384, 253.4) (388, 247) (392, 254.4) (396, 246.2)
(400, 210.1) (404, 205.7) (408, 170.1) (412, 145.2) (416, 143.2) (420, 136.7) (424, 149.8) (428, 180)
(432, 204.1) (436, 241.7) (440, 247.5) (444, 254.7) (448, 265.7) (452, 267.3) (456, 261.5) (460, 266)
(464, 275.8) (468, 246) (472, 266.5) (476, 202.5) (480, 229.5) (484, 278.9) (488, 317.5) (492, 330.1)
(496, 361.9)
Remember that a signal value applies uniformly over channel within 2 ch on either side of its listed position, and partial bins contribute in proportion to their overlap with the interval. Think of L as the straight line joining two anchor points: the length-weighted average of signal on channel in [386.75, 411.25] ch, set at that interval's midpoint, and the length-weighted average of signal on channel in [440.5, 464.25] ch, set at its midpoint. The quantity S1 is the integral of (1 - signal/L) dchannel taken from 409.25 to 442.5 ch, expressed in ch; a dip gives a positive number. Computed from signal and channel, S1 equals 8.3 ch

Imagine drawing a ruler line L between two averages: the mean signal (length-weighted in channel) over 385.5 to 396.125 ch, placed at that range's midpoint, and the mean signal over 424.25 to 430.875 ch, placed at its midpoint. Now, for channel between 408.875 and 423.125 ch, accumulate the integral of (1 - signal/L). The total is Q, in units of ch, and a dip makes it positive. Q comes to 3.9 ch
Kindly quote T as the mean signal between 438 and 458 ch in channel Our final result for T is 259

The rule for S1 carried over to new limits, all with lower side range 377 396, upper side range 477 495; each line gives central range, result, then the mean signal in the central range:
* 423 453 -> 4.9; 228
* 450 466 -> 0.6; 268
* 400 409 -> 2.2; 195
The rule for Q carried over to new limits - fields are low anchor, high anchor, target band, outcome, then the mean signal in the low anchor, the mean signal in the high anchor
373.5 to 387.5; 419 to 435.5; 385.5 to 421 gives 3.5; 256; 176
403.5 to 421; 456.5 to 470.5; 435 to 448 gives -2.0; 158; 263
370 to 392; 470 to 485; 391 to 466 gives 9.7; 257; 242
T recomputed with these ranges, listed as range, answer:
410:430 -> 151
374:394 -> 254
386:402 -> 239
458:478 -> 251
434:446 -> 248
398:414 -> 183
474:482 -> 216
